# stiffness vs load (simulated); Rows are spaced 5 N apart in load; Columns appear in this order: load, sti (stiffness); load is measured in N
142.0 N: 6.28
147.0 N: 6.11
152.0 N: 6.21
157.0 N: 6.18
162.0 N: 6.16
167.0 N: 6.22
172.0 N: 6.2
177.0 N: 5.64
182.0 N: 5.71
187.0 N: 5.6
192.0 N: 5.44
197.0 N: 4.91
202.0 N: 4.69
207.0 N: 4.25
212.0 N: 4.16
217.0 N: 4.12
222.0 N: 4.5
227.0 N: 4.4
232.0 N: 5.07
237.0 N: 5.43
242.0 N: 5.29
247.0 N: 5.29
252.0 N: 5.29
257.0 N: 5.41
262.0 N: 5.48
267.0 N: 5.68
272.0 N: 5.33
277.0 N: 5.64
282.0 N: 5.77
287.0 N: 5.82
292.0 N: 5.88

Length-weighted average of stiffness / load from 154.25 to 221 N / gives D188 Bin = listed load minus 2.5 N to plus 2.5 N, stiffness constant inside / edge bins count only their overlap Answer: 5.31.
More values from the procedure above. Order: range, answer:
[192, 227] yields 4.51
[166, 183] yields 5.94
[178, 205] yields 5.27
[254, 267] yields 5.48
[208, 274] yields 5.01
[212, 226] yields 4.29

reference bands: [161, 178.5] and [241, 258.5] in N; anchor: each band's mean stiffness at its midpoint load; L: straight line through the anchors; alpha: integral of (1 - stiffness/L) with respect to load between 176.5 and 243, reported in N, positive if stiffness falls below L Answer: 9.11 N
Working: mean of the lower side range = 6.07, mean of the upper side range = 5.32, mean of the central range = 4.91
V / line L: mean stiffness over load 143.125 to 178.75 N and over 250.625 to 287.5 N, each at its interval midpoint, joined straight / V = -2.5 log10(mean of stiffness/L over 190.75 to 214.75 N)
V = 0.26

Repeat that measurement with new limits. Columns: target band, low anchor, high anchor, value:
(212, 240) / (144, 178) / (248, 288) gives 0.23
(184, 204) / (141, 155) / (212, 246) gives 0.04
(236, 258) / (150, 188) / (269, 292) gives 0.09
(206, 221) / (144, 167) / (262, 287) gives 0.37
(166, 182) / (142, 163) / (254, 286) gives 0.02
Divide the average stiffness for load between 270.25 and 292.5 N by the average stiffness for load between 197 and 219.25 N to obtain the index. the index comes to 1.3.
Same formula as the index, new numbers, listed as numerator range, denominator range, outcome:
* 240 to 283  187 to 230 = 1.18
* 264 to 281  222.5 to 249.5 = 1.10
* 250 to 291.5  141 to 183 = 0.92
